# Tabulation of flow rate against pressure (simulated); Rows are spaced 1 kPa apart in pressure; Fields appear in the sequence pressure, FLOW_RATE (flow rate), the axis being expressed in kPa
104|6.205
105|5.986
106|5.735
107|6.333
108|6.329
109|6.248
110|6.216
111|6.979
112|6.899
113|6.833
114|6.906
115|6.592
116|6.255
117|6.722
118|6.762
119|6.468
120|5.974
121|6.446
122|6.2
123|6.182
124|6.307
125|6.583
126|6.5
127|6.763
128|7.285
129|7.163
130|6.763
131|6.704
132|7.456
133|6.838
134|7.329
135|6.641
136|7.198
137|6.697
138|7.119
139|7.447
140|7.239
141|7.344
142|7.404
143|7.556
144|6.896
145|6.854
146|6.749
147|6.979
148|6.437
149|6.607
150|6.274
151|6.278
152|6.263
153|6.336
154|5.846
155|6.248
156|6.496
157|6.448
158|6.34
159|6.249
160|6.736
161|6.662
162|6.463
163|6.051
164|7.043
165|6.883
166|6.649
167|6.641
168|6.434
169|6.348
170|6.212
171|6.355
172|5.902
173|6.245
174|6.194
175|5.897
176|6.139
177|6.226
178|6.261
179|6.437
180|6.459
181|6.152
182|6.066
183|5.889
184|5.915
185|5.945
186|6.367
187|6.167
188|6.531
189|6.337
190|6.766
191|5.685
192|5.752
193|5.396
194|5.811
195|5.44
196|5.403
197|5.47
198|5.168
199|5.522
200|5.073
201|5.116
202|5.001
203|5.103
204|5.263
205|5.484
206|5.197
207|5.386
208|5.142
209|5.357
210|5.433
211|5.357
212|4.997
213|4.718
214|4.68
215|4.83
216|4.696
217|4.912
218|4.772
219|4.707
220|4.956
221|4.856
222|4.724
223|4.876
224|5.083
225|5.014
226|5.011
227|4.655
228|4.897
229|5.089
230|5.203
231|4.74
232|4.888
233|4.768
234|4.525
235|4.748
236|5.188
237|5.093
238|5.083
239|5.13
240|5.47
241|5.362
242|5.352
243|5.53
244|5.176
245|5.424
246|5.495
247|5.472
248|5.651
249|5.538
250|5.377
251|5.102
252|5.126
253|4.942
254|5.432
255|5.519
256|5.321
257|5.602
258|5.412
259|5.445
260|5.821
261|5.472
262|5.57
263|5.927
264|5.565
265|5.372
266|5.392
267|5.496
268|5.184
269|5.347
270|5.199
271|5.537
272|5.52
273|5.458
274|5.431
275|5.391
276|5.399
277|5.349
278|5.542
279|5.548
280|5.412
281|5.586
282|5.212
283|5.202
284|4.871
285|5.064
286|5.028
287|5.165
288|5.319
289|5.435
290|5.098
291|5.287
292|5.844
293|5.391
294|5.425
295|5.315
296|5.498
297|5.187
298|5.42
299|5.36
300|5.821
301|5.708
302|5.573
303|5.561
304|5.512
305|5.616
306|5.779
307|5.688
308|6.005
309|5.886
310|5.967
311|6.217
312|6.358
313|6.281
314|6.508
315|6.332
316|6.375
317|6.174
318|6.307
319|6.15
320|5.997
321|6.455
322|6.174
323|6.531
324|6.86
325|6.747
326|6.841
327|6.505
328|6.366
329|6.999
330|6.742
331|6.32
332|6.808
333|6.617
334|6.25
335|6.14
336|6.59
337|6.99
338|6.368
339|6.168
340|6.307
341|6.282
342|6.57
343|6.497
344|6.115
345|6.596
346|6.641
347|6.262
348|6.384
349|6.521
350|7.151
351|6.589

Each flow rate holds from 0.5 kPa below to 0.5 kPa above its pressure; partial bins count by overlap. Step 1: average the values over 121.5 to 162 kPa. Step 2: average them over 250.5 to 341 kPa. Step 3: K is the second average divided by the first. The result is 0.9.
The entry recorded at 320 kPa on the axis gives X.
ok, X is 5.997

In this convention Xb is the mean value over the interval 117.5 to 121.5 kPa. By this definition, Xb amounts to 6.41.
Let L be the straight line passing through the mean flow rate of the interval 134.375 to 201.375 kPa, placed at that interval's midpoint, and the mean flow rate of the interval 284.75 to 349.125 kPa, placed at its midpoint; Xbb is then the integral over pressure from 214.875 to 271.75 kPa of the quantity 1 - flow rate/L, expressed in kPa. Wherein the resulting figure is 9.2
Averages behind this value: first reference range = 6.33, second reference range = 6.07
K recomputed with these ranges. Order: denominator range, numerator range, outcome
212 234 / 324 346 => 1.34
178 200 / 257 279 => 0.92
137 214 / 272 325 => 0.93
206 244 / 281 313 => 1.10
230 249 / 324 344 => 1.26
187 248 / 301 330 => 1.19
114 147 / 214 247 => 0.73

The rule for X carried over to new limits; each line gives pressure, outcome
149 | 6.607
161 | 6.662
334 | 6.25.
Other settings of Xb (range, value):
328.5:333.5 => 6.7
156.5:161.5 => 6.49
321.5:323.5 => 6.35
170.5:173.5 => 6.17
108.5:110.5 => 6.23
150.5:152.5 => 6.27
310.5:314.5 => 6.34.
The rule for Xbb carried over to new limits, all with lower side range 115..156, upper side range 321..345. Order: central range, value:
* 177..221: 7.5 kPa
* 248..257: 1.7 kPa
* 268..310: 7.2 kPa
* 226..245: 4.5 kPa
